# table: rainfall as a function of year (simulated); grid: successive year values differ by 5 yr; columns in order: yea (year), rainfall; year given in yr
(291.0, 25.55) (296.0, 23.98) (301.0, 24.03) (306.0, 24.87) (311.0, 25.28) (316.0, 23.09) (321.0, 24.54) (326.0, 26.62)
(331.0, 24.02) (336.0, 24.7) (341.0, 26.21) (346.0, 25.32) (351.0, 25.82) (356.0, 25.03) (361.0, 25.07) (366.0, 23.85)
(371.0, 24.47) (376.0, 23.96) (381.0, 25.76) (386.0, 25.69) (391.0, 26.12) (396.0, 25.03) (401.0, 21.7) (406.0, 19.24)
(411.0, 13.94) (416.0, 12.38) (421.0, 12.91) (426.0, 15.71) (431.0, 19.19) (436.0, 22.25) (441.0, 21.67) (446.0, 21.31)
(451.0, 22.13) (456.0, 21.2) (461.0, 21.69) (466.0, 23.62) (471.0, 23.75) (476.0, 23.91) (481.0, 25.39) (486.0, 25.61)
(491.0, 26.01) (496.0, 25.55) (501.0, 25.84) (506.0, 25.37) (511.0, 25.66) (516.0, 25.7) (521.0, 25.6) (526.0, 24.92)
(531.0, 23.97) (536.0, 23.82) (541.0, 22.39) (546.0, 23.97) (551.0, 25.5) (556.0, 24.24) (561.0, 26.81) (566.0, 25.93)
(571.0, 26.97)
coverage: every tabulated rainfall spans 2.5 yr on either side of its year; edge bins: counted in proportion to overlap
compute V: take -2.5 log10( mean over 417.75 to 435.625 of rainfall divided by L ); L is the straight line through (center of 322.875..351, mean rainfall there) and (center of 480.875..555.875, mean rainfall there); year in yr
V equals 0.46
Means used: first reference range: 25.4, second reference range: 25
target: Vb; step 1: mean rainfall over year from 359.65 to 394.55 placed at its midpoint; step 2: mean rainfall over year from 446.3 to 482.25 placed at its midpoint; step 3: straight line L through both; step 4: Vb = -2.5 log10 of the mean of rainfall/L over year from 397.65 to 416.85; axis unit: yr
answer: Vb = 0.35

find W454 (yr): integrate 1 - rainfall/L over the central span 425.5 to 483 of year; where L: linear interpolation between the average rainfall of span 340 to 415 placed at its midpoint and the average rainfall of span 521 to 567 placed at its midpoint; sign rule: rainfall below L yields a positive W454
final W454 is 4.9 yr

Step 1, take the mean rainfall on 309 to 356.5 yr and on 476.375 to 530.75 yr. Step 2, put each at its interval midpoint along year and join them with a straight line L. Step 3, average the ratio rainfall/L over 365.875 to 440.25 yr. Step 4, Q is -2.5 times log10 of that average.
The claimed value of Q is 0.212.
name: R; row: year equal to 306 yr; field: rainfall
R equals 24.87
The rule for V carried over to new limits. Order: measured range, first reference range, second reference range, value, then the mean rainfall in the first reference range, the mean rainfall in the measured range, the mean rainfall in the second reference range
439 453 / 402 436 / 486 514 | -0.12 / 16.3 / 21.7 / 25.7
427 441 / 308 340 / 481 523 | 0.24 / 24.8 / 20.4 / 25.7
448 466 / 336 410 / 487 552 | 0.13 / 24.3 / 21.9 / 24.9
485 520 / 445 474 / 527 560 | -0.11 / 22.4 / 25.7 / 24.2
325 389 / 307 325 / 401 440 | -0.17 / 24.5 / 25.1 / 17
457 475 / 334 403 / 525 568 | 0.08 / 24.9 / 22.9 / 24.6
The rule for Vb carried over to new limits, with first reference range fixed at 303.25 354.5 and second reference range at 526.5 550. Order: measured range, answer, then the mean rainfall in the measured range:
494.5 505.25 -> -0.07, 25.7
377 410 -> 0.05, 23.5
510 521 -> -0.08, 25.7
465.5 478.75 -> 0.02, 23.8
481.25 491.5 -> -0.07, 25.7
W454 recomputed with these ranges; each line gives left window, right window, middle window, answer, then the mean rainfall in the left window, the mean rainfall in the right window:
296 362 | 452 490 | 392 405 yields 0.6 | 24.9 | 23.6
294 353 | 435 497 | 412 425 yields 5.8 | 24.9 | 23.4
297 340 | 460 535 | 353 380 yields 0.2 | 24.7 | 24.9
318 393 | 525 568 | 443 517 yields 1.9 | 25.1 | 24.6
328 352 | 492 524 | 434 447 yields 1.9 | 25.2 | 25.6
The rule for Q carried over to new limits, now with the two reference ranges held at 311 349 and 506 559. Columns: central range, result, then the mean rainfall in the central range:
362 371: 0.03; 24.2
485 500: -0.05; 25.7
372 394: -0.02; 25.3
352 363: -0.01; 25.2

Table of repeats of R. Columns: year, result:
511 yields 25.66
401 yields 21.7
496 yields 25.55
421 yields 12.91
